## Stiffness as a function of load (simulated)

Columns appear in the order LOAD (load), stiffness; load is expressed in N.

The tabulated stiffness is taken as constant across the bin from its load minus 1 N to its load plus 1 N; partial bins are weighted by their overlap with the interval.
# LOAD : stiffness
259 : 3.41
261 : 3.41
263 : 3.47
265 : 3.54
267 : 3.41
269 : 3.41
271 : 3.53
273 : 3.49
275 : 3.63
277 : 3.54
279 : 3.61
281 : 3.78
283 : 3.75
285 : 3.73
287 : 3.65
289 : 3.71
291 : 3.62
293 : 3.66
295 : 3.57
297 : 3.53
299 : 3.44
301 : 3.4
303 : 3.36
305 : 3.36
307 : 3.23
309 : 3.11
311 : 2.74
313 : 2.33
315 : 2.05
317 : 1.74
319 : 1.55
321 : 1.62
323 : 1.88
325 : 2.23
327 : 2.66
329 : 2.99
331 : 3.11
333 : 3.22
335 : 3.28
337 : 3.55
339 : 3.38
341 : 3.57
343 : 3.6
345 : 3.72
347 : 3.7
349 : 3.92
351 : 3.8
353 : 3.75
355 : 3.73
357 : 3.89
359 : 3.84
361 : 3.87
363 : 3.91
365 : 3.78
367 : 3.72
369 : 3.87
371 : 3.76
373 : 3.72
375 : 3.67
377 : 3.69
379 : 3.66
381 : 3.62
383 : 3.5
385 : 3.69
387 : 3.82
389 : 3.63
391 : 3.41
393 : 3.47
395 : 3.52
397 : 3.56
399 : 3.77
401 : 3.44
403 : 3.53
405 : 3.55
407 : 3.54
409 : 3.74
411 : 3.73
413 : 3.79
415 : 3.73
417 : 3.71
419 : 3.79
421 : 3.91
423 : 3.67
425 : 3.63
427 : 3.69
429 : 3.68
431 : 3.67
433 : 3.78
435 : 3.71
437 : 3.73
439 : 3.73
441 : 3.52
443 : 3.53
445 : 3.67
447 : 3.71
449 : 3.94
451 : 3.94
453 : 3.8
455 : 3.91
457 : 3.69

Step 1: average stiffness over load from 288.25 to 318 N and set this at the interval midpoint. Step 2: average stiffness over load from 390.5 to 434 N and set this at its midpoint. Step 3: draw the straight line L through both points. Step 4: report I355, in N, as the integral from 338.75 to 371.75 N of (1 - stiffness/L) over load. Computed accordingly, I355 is -3.8 N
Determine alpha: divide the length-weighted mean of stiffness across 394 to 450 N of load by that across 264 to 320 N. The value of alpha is 1.13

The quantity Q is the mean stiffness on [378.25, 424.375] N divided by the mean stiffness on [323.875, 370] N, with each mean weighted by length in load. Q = 1.03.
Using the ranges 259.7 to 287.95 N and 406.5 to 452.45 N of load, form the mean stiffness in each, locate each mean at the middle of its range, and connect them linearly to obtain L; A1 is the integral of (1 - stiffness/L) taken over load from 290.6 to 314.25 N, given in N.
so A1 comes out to 2.21 N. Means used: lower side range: 3.57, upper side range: 3.72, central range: 3.26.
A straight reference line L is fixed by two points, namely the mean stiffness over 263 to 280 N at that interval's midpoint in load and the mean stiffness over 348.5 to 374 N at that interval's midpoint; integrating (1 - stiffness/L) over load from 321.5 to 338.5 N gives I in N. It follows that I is 4.0 N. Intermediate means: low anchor 3.52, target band 2.84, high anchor 3.81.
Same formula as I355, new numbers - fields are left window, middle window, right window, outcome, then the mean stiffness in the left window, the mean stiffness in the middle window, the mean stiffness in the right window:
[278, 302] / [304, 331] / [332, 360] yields 8.8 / 3.62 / 2.45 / 3.64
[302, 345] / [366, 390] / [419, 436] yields -3.0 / 2.81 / 3.7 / 3.72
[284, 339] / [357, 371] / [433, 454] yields -2.4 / 2.98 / 3.83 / 3.73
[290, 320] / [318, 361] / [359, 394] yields 1.8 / 2.98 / 3.21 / 3.7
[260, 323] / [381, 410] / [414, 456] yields 0.0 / 3.2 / 3.58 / 3.74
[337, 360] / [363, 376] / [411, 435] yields -0.2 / 3.71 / 3.77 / 3.73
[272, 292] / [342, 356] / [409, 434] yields -0.2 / 3.65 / 3.75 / 3.73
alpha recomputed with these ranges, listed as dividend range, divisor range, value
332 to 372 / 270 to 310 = 1.04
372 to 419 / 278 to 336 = 1.20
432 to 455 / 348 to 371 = 0.98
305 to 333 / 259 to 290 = 0.69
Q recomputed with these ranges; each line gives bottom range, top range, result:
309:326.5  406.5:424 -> 1.78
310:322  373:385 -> 1.82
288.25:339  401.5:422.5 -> 1.26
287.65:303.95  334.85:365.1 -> 1.05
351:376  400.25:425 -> 0.97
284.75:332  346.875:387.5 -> 1.29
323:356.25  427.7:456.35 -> 1.12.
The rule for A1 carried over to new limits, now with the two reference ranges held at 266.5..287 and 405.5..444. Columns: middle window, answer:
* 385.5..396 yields 0.3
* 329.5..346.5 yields 1.0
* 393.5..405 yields 0.4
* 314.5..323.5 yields 4.7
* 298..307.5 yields 0.7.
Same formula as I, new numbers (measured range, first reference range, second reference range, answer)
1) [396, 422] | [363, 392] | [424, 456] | 0.23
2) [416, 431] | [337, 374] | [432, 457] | 0.09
